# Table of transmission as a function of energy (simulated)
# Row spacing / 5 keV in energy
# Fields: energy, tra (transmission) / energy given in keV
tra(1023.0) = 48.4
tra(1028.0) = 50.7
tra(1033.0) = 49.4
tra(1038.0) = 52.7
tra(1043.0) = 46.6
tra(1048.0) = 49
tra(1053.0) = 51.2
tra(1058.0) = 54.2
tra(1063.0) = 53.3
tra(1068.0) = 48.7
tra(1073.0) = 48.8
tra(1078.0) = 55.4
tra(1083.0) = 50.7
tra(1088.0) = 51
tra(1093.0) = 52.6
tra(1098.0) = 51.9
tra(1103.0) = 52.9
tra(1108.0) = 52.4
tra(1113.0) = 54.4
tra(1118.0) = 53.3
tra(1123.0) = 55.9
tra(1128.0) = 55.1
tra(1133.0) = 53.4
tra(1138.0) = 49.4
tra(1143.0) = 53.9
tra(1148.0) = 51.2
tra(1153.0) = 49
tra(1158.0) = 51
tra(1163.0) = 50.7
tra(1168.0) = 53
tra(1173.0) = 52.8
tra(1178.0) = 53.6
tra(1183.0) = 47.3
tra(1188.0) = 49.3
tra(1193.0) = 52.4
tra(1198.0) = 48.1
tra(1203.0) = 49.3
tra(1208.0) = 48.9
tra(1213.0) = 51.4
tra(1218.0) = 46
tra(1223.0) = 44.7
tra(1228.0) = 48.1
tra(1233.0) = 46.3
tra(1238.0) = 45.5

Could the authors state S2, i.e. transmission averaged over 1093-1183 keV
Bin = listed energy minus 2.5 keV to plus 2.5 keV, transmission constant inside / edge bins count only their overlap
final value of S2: 52.4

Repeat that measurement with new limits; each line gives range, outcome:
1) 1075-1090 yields 52.3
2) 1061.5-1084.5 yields 51.3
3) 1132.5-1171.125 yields 51.4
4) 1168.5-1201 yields 50.7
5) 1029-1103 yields 51.2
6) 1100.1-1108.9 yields 52.7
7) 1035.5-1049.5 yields 49.5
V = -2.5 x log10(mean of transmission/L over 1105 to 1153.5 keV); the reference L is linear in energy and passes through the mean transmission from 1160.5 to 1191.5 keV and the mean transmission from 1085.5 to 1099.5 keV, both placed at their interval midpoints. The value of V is -0.03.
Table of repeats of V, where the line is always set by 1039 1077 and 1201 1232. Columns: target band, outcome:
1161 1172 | -0.07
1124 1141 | -0.08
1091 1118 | -0.07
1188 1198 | -0.05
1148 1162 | -0.03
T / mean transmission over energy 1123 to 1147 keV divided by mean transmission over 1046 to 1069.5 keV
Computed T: 1.03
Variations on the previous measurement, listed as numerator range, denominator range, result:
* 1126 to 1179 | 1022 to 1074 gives 1.03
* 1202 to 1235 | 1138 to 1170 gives 0.93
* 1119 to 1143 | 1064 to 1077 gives 1.07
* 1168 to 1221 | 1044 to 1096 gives 0.97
